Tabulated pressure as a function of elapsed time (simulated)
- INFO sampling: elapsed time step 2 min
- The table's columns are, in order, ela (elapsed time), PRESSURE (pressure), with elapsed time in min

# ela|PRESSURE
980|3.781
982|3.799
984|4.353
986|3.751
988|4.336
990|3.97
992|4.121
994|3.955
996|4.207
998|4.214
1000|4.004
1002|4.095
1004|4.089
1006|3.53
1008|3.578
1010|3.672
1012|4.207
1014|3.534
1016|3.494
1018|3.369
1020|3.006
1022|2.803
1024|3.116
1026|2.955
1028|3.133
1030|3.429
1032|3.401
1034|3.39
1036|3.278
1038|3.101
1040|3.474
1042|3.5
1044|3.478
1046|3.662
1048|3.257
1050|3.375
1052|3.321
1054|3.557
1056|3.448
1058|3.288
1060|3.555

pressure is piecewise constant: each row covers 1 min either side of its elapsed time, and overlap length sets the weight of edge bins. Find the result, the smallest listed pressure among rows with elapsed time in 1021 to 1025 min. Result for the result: 2.803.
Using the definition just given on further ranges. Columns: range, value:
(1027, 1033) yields 3.133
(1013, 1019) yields 3.369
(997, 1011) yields 3.53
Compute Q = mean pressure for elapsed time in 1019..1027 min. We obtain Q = 2.97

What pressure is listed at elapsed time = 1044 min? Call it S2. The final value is 3.478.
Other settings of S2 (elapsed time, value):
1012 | 4.207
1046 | 3.662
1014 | 3.534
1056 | 3.448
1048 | 3.257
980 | 3.781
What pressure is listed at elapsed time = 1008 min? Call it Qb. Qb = 3.578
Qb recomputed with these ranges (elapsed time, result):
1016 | 3.494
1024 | 3.116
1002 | 4.095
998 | 4.214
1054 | 3.557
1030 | 3.429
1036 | 3.278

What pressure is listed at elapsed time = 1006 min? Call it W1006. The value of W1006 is 3.53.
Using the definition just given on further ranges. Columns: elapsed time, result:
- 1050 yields 3.375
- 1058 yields 3.288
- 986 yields 3.751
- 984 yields 4.353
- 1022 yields 2.803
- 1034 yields 3.39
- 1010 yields 3.672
